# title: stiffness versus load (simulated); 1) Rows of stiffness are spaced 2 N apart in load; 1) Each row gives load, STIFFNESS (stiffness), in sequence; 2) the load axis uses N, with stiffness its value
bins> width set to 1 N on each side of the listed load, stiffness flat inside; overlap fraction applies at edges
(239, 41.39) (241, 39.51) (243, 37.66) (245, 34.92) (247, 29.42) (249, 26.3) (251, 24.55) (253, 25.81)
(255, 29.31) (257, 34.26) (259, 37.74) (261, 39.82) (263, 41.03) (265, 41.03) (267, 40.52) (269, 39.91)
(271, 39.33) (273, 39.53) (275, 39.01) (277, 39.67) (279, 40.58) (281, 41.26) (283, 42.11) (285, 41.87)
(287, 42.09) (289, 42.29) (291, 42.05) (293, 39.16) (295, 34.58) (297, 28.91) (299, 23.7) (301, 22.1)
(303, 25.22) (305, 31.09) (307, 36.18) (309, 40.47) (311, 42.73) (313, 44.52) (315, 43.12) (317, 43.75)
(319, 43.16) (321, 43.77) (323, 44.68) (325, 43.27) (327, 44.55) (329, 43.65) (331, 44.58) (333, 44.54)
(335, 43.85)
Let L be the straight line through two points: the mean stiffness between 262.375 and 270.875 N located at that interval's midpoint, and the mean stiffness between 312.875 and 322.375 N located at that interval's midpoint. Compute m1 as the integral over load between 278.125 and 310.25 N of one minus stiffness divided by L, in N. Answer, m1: 4.7 N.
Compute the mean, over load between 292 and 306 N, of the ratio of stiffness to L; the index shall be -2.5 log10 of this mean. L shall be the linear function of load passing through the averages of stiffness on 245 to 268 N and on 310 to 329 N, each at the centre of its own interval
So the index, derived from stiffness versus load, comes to 0.35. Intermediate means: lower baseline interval 33.7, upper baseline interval 43.7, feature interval 29.3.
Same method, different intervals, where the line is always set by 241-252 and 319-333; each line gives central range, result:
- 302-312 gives 0.17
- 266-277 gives -0.12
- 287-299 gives 0.06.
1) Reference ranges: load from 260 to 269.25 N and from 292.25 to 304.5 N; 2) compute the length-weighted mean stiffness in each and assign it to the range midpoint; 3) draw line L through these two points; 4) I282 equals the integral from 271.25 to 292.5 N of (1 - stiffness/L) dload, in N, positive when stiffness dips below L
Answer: -4.1 N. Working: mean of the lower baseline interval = 40.5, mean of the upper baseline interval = 28.8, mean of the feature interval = 40.9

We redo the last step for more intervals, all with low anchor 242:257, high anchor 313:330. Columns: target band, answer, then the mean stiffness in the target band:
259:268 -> -2.09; 40.3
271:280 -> -1.20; 39.7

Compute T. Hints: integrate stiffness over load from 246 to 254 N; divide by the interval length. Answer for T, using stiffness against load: 26.5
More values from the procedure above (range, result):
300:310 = 31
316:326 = 43.7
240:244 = 38.6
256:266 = 38.8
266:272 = 39.9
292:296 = 36.9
